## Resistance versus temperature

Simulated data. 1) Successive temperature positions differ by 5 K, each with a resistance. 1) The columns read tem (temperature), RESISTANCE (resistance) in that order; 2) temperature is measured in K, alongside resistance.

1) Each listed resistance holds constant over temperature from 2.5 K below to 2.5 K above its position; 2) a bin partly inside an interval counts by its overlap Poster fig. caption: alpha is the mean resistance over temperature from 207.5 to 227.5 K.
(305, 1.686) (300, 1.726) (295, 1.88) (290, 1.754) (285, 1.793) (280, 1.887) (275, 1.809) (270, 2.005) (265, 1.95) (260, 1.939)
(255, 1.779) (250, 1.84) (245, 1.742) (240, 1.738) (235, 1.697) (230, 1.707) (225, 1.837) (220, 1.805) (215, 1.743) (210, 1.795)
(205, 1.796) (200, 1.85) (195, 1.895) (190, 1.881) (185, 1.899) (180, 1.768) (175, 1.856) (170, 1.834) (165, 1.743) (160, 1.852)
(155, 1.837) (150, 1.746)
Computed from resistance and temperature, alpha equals 1.79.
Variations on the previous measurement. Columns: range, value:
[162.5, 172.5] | 1.79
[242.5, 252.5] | 1.79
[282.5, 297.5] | 1.81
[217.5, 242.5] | 1.76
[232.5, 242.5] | 1.72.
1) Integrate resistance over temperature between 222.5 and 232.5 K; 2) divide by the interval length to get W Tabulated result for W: 1.77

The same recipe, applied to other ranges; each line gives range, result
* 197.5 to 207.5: 1.82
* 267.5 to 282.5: 1.9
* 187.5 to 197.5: 1.89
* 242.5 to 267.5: 1.85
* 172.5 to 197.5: 1.86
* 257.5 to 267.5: 1.94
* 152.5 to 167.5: 1.81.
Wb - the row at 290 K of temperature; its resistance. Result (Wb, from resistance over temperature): 1.754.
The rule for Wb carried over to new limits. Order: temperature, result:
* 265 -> 1.95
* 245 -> 1.742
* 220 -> 1.805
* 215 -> 1.743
